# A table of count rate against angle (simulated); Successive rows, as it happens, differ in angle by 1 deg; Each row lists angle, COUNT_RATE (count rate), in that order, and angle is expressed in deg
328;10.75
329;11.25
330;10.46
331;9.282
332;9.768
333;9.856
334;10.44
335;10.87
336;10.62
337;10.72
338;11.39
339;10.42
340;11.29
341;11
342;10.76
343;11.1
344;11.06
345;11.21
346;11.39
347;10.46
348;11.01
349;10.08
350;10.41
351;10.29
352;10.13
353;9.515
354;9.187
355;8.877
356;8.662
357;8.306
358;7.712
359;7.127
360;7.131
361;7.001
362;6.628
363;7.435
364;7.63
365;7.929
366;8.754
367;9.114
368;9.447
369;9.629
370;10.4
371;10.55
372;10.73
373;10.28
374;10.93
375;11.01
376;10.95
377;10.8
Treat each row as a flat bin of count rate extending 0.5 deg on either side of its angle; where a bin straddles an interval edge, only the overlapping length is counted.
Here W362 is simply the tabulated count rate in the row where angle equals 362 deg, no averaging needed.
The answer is 6.628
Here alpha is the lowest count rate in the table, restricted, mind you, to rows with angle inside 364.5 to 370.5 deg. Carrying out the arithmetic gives 7.929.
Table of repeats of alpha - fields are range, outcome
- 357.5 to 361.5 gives 7.001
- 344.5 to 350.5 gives 10.08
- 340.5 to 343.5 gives 10.76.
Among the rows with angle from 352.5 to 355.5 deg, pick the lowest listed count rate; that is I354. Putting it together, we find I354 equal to 8.877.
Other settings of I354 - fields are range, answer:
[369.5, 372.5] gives 10.4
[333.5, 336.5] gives 10.44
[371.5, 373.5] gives 10.28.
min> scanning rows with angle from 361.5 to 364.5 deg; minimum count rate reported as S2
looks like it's 6.628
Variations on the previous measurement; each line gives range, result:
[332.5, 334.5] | 9.856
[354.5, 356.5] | 8.662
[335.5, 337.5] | 10.62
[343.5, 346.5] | 11.06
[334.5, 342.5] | 10.42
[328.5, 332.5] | 9.282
